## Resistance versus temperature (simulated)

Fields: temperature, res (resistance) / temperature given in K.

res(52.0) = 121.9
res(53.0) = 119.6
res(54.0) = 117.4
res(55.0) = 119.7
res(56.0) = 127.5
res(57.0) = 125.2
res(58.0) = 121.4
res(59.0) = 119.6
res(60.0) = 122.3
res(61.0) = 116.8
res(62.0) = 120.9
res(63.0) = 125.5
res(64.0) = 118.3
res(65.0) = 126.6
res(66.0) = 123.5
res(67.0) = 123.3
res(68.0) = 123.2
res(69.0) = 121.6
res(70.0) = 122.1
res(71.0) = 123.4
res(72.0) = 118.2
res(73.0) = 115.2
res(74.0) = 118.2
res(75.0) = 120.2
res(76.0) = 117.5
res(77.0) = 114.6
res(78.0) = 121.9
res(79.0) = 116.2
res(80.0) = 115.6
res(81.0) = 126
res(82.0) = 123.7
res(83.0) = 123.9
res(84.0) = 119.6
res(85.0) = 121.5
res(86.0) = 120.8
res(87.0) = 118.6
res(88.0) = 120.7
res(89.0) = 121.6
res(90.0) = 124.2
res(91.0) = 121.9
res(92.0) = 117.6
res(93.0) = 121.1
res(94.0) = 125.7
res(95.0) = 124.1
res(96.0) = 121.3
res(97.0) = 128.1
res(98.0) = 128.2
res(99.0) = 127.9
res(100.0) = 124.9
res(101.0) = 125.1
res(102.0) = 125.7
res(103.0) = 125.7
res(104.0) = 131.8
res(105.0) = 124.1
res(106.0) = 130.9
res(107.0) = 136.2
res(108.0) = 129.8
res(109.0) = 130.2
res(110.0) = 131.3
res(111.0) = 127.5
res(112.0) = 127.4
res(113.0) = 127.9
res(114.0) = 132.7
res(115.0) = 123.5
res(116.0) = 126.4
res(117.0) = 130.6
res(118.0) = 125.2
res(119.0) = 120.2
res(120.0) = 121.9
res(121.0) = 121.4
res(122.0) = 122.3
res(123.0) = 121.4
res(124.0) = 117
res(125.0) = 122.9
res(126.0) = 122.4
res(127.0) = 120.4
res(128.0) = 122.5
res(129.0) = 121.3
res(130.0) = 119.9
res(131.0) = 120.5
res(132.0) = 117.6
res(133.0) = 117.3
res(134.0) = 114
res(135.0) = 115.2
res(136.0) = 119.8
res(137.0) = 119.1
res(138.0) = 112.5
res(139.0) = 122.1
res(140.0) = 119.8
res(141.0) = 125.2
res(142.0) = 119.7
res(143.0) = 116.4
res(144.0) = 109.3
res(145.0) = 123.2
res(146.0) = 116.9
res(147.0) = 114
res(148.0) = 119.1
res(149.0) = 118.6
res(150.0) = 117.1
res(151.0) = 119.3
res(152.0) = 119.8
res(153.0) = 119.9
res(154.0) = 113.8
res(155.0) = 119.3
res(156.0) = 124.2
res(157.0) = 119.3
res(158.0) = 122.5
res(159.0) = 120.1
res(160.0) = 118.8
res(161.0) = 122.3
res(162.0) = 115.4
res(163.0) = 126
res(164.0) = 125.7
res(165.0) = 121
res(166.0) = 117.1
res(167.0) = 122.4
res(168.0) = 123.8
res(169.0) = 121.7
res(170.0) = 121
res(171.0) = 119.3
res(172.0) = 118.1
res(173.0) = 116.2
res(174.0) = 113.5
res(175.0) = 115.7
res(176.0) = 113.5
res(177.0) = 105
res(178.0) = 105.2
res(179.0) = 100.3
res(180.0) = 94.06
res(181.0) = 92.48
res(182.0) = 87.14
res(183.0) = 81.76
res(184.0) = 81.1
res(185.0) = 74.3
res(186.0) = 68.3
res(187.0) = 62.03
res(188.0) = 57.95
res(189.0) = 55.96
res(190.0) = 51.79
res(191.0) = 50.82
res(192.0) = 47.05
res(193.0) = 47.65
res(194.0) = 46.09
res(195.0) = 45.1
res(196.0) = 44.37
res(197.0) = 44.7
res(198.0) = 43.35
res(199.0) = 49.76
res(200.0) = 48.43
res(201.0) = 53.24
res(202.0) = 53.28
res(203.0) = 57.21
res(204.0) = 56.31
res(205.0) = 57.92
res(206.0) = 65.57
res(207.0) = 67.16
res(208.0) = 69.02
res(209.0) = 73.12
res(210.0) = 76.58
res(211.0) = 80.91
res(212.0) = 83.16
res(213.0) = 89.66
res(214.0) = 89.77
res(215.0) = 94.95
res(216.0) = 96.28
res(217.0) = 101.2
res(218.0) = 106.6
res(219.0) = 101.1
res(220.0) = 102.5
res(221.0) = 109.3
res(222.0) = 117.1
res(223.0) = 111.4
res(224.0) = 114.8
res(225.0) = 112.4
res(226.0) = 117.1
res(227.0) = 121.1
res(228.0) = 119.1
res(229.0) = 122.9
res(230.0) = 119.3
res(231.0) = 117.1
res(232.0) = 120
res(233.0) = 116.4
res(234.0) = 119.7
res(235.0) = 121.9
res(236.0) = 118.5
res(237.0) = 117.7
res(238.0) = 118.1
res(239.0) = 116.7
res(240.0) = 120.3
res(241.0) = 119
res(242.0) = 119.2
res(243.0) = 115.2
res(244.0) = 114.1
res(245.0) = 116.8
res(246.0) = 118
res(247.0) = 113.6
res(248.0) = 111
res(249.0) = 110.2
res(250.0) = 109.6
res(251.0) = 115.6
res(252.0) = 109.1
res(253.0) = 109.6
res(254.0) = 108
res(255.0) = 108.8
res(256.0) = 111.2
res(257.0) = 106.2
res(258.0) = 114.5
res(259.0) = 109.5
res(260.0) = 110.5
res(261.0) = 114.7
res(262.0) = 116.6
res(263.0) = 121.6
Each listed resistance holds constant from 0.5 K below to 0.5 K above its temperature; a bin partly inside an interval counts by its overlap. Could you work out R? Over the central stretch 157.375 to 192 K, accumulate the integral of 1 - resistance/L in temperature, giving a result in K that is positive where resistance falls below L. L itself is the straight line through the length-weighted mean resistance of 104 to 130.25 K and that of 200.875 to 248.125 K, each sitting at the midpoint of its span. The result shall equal 3.83 K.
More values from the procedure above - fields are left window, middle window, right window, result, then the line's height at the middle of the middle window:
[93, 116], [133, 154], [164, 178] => 0.63 K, 122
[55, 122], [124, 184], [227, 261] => 2.01 K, 120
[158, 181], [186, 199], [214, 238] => 7.27 K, 115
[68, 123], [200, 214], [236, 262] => 5.82 K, 116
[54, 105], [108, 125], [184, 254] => -1.75 K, 114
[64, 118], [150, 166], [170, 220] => -4.51 K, 93.9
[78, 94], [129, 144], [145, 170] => 0.25 K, 120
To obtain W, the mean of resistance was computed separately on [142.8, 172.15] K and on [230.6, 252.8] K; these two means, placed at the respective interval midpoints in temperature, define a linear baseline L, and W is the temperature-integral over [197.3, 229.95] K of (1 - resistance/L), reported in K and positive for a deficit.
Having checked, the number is 8.5 K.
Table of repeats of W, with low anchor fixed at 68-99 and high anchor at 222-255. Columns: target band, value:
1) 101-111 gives -0.7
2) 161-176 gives -0.2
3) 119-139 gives 0.0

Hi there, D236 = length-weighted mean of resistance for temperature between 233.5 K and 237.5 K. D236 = 119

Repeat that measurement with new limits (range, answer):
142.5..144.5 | 113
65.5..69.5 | 123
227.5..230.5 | 120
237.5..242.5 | 119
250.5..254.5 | 111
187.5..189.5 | 57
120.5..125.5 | 121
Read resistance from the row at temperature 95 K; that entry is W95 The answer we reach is 124.1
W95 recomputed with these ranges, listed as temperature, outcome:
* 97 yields 128.1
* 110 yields 131.3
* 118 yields 125.2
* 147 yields 114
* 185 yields 74.3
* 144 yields 109.3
